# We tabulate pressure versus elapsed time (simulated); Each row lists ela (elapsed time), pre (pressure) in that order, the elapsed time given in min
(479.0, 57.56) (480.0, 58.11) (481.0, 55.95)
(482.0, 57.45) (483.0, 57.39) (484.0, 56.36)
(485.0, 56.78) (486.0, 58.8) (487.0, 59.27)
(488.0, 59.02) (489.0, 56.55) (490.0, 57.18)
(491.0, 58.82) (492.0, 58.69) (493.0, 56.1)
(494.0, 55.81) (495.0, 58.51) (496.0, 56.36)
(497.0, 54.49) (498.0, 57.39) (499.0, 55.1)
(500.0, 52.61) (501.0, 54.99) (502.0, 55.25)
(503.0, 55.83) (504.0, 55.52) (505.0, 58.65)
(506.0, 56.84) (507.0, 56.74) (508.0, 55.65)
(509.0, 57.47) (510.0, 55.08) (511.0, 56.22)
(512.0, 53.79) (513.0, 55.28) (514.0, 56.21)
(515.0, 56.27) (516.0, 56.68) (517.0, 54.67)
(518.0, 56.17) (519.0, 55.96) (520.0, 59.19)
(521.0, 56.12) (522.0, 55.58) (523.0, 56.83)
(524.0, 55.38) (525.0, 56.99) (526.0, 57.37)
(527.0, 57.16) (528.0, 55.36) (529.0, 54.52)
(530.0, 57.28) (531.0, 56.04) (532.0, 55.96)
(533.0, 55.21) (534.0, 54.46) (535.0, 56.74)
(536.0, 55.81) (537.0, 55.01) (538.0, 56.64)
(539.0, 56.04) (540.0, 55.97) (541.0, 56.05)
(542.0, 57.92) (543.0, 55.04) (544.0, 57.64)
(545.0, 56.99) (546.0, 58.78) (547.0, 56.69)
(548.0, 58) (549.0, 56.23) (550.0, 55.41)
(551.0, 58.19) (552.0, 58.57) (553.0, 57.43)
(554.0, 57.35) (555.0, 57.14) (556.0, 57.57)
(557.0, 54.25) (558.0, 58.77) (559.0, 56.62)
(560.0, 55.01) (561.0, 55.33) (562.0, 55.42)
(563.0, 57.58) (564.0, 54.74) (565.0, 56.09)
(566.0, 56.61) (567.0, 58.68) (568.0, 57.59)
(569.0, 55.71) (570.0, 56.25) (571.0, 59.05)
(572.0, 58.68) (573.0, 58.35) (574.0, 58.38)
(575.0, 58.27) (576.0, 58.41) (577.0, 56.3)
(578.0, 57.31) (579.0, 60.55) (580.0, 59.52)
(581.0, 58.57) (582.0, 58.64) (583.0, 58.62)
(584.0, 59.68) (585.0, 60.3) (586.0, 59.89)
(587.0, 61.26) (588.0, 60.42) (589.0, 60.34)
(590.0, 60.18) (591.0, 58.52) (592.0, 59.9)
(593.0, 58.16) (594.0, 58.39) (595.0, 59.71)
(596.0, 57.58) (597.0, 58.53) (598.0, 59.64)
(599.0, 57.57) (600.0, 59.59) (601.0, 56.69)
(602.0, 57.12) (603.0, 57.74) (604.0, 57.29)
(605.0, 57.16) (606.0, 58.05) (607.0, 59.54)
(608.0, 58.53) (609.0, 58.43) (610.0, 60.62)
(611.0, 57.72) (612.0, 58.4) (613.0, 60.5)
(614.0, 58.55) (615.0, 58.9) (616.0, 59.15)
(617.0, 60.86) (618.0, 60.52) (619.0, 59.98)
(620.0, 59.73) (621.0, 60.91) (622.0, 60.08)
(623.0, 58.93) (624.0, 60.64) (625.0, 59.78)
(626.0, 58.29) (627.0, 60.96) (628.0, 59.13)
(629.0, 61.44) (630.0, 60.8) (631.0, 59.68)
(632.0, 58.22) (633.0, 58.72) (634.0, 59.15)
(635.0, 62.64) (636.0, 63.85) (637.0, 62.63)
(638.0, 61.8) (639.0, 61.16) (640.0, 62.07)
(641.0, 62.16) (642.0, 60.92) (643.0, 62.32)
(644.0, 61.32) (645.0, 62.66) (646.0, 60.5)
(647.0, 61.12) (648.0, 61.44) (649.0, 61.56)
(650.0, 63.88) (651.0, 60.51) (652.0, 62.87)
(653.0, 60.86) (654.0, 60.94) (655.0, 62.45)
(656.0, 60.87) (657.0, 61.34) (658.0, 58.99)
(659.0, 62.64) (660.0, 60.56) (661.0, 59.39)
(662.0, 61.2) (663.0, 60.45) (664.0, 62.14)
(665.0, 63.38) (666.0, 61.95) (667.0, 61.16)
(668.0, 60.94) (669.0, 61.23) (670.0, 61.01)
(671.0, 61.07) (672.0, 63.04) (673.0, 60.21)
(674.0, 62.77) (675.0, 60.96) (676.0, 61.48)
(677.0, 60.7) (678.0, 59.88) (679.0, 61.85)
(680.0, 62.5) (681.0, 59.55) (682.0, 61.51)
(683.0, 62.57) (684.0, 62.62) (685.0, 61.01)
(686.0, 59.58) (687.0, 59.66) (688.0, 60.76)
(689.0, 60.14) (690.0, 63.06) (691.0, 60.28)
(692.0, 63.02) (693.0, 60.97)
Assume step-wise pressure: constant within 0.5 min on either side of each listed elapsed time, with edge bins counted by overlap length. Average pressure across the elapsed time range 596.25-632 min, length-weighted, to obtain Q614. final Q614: 59.2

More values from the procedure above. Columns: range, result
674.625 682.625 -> 61.1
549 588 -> 57.7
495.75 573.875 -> 56.4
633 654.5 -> 61.7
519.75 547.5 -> 56.4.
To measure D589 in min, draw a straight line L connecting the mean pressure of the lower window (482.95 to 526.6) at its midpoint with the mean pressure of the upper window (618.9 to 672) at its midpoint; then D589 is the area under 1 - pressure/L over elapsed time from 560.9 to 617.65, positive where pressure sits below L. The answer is 0.8 min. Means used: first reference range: 56.5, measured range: 58.4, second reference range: 61.1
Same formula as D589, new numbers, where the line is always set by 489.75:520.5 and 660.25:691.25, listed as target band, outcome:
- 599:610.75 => 0.19 min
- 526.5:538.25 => 0.25 min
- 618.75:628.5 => -0.02 min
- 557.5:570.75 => 0.33 min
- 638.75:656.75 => -0.37 min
